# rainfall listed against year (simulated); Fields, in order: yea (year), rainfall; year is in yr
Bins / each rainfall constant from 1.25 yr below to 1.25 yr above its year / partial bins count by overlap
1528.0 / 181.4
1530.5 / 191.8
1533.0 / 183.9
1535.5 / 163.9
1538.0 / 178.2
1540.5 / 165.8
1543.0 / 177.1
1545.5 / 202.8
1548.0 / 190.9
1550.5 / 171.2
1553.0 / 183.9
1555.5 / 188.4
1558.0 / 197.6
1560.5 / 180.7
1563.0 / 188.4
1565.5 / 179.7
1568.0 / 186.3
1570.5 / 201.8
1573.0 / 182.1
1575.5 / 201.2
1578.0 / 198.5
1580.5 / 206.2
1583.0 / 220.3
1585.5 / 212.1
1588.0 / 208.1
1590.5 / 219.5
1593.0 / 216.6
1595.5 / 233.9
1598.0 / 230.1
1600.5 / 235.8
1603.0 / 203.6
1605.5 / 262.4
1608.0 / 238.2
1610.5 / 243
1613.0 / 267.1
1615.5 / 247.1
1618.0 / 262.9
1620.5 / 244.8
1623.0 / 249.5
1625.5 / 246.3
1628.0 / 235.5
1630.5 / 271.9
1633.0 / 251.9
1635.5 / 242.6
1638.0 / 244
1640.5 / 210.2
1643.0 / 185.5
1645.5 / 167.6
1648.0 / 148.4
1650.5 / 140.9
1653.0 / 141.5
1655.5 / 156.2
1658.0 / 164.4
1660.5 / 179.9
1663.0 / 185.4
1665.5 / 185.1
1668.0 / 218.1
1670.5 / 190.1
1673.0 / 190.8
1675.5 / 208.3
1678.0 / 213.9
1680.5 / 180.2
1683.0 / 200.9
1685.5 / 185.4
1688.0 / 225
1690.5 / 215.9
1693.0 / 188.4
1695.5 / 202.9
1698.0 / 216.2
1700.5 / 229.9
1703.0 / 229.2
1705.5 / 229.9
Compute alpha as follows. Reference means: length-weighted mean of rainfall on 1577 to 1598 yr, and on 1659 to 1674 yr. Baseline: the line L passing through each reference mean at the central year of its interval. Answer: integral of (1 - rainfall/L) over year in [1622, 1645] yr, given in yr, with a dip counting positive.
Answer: -3.8 yr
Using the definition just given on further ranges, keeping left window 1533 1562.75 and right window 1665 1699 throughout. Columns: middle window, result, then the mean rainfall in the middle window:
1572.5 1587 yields -1.38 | 205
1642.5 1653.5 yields 2.29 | 156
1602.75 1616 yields -3.83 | 246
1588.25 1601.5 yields -2.56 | 226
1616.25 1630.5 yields -4.18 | 250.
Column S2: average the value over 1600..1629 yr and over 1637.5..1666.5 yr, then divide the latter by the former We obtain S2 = 0.7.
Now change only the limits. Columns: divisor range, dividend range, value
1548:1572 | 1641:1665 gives 0.89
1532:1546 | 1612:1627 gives 1.42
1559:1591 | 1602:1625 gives 1.25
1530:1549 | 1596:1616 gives 1.33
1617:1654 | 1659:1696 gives 0.91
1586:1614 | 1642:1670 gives 0.74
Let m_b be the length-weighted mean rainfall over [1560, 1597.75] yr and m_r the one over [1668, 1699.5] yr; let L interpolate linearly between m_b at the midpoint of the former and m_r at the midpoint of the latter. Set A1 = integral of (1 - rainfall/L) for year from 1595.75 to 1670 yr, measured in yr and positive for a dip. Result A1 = -4.7 yr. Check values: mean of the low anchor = 204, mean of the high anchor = 202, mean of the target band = 216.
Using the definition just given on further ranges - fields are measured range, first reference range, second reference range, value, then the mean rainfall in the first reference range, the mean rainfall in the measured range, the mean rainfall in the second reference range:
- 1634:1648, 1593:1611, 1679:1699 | 0.9 yr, 234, 205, 202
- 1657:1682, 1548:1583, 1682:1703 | 1.7 yr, 191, 192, 209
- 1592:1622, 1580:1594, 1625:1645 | -2.5 yr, 214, 241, 233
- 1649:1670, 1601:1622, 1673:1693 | 4.3 yr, 246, 172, 202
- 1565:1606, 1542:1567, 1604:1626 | 1.5 yr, 186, 211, 251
